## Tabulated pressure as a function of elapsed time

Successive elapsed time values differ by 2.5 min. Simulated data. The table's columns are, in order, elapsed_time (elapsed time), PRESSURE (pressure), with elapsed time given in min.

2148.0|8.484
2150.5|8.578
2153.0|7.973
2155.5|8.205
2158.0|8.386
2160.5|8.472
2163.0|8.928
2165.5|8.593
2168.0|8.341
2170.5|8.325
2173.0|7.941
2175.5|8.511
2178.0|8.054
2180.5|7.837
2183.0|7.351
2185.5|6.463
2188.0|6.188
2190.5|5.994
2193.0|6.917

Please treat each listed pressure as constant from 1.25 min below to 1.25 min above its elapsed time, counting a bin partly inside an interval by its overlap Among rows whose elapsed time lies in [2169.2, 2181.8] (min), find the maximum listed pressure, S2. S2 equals 8.511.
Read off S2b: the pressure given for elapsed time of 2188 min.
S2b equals 6.188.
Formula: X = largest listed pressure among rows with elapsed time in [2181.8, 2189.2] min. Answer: 7.351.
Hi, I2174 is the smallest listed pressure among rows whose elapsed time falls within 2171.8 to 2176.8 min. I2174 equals 7.941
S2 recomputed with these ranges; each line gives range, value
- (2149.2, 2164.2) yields 8.928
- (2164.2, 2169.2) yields 8.593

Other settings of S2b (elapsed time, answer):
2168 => 8.341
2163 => 8.928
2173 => 7.941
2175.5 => 8.511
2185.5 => 6.463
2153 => 7.973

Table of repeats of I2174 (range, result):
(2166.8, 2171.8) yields 8.325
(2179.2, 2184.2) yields 7.351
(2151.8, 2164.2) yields 7.973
